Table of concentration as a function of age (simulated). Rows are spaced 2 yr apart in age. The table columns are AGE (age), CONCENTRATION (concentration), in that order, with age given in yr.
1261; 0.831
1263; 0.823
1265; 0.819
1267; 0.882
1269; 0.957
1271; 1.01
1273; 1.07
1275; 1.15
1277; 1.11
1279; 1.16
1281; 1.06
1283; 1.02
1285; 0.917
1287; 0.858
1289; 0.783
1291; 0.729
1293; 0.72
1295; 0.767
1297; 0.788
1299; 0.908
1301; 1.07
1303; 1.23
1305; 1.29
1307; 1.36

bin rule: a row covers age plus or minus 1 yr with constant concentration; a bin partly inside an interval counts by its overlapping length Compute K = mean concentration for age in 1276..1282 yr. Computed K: 1.11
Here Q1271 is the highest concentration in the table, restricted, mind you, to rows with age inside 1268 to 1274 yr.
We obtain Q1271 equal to 1.07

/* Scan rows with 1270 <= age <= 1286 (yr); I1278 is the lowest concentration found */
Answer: 0.917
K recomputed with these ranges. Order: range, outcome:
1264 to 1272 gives 0.917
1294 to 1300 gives 0.821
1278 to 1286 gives 1.04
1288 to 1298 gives 0.757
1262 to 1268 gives 0.841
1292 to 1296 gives 0.744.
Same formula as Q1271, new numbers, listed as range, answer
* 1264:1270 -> 0.957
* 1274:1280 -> 1.16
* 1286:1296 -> 0.858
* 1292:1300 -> 0.908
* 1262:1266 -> 0.823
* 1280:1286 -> 1.06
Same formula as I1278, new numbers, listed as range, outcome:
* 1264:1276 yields 0.819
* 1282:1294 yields 0.72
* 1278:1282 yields 1.06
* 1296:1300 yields 0.788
